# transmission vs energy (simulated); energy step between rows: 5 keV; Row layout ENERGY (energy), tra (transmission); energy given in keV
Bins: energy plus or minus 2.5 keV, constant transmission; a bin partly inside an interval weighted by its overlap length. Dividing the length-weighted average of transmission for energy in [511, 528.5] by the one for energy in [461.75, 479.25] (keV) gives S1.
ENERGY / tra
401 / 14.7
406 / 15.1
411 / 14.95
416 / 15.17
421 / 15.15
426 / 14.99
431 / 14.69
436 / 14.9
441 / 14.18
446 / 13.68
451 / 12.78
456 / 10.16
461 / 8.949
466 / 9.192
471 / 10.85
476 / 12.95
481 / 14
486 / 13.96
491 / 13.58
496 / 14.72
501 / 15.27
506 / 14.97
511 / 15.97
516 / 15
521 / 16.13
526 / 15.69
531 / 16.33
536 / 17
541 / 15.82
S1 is 1.43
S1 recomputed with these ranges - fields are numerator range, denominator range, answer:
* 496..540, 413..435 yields 1.05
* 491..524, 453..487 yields 1.34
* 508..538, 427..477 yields 1.30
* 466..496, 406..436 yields 0.86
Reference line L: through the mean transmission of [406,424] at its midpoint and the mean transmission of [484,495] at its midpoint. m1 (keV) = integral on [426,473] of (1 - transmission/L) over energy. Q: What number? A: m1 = 7.26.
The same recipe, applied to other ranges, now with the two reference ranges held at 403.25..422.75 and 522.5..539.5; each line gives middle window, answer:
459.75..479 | 6.14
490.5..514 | 1.45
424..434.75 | 0.29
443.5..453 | 1.35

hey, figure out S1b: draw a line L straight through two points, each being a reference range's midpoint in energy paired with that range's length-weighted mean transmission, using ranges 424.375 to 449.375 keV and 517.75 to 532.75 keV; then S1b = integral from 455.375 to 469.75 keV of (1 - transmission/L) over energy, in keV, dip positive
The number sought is 5.2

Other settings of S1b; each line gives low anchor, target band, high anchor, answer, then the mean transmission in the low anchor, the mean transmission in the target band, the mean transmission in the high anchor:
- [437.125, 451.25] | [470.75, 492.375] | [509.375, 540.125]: 2.3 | 13.8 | 13.3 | 16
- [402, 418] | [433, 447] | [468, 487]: -0.3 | 15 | 14.3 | 12.8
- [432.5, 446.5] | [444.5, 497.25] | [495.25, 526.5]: 9.5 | 14.4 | 12.2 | 15.4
